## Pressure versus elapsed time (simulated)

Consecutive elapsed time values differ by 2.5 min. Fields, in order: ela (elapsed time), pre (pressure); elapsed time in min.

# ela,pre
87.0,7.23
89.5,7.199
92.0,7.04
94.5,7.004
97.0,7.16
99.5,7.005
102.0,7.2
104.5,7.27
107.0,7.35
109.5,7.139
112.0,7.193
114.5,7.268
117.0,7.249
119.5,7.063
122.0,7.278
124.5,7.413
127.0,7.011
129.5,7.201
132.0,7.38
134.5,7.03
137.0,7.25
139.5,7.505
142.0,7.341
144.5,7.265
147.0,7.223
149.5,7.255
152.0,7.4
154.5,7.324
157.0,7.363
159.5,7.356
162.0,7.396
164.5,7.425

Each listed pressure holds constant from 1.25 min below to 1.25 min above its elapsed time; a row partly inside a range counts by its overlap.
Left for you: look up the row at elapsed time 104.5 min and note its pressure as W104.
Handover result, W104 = 7.27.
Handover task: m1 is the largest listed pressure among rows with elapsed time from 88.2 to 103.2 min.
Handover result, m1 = 7.2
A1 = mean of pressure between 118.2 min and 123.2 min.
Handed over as 7.17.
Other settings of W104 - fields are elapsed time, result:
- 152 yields 7.4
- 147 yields 7.223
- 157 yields 7.363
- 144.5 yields 7.265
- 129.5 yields 7.201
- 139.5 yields 7.505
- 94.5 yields 7.004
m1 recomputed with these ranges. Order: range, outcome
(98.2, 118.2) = 7.35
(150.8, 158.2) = 7.4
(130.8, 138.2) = 7.38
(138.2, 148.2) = 7.505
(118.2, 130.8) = 7.413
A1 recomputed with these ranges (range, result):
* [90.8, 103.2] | 7.08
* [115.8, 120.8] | 7.16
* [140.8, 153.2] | 7.3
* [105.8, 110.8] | 7.24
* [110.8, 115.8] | 7.23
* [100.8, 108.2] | 7.27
